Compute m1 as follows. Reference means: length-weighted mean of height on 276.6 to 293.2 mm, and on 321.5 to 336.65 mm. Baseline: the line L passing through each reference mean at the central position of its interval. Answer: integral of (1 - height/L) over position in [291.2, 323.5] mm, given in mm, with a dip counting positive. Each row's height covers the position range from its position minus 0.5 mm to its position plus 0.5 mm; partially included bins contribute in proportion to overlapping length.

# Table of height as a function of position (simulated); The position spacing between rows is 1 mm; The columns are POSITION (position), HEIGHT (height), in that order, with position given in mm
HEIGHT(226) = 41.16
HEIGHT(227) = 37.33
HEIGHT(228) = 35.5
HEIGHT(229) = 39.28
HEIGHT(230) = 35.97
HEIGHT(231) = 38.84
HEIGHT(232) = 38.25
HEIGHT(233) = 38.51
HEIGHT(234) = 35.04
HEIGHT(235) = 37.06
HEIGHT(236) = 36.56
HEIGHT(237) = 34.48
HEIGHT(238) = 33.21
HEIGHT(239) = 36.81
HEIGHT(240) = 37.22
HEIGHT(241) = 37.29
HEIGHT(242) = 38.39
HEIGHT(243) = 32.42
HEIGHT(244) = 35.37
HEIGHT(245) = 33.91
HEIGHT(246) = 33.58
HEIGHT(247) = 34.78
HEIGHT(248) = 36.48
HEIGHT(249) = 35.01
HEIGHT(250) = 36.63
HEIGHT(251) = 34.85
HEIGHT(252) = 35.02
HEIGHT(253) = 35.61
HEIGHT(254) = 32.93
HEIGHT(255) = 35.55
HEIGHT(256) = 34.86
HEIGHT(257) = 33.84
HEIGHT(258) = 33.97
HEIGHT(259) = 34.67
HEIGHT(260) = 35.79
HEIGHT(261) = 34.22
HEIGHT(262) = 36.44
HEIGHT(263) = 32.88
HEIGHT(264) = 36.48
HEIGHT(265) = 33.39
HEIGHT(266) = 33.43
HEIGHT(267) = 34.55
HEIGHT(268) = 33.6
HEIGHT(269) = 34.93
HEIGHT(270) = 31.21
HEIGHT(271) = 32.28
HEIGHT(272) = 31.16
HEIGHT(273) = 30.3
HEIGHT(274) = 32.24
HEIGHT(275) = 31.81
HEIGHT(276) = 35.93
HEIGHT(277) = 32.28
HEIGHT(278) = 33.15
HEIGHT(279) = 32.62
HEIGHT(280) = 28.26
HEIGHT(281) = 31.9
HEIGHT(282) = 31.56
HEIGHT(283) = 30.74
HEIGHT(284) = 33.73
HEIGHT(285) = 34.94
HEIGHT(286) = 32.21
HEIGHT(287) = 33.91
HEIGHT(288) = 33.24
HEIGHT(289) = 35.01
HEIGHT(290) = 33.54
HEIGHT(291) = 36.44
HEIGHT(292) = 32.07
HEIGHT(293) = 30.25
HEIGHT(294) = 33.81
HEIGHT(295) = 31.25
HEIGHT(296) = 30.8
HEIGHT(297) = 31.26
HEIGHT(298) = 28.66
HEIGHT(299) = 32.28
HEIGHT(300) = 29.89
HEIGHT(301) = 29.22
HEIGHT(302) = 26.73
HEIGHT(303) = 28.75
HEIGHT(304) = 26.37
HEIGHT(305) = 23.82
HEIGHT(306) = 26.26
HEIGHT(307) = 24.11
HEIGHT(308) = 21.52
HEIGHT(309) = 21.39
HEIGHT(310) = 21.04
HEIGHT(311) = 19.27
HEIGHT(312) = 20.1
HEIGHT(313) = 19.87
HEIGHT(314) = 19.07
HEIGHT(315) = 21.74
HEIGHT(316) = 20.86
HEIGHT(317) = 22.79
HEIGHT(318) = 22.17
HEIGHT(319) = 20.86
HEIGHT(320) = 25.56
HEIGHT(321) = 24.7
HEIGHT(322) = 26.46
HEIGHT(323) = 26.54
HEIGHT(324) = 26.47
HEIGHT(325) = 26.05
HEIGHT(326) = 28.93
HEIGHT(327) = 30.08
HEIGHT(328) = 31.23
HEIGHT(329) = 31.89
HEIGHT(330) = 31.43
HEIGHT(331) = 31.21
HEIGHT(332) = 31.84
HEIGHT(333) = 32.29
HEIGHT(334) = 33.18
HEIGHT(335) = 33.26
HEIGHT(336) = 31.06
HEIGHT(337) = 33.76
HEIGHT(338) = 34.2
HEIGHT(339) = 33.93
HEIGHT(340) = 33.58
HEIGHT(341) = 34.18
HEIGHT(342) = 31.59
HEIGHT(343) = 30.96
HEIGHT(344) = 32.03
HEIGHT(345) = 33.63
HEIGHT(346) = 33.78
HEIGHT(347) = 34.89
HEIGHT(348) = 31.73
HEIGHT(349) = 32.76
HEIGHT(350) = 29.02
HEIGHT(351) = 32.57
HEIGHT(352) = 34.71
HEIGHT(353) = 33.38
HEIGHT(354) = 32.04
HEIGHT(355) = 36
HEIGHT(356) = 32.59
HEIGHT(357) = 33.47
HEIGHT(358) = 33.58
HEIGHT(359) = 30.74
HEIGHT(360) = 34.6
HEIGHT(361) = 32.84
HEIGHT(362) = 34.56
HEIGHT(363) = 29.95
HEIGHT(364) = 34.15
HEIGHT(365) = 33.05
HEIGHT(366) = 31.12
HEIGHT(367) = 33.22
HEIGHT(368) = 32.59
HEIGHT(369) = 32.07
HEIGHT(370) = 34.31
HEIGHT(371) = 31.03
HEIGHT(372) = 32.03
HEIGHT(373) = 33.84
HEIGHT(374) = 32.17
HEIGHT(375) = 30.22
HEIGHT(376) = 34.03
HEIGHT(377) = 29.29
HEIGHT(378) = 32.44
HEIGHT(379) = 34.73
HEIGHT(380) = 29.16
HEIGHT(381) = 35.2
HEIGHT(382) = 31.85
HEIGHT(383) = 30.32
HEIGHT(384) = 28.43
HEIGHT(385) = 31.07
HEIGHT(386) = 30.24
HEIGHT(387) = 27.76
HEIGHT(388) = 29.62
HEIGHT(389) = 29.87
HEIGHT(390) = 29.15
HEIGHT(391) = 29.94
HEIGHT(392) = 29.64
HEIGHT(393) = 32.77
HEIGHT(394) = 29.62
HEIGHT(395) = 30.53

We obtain 5.9 mm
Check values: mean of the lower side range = 32.7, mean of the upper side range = 30.2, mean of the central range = 25.7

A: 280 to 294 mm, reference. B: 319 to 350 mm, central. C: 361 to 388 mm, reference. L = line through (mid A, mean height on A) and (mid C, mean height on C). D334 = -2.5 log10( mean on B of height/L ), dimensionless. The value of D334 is 0.049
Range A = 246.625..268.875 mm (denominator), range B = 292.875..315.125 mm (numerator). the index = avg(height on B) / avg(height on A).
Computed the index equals 0.7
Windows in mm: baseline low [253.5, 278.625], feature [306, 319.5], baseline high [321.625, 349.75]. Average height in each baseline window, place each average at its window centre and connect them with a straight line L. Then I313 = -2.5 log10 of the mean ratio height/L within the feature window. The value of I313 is 0.45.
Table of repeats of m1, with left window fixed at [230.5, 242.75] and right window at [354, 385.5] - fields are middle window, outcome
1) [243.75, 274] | 1.50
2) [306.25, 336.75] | 7.15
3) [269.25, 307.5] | 4.23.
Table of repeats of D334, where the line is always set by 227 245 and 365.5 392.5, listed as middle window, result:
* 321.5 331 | 0.15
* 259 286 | 0.07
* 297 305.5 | 0.20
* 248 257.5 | 0.03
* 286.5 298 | 0.06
